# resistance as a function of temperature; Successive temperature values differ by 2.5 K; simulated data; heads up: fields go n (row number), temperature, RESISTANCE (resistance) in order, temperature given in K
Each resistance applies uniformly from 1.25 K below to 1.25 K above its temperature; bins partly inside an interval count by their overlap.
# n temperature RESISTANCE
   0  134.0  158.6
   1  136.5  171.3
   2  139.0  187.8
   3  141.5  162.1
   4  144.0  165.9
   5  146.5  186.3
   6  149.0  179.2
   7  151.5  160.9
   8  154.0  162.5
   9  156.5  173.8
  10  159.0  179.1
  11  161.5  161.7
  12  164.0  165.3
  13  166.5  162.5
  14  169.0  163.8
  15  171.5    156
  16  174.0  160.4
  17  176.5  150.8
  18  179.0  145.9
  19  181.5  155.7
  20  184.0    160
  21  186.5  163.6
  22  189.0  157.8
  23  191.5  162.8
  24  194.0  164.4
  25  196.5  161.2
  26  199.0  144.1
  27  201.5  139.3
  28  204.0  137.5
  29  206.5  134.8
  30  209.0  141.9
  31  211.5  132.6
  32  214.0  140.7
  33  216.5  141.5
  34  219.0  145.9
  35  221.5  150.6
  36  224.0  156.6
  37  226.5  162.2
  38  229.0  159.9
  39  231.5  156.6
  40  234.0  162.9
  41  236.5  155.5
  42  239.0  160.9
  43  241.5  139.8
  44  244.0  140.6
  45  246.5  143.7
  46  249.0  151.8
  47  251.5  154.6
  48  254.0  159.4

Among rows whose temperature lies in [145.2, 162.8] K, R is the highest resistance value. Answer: 186.3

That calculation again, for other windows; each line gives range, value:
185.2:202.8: 164.4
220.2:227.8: 162.2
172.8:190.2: 163.6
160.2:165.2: 165.3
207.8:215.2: 141.9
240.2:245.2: 140.6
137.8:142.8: 187.8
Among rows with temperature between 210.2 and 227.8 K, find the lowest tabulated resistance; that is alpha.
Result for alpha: 132.6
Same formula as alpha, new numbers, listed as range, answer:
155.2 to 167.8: 161.7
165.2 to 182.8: 145.9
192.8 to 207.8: 134.8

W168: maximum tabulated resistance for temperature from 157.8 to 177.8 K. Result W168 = 179.1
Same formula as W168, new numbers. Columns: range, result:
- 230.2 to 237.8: 162.9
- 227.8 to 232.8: 159.9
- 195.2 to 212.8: 161.2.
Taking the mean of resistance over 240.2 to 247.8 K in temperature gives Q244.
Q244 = 142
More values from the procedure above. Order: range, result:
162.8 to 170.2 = 164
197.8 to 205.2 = 140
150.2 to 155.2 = 162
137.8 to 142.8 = 175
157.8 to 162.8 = 170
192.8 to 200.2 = 157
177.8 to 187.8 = 156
